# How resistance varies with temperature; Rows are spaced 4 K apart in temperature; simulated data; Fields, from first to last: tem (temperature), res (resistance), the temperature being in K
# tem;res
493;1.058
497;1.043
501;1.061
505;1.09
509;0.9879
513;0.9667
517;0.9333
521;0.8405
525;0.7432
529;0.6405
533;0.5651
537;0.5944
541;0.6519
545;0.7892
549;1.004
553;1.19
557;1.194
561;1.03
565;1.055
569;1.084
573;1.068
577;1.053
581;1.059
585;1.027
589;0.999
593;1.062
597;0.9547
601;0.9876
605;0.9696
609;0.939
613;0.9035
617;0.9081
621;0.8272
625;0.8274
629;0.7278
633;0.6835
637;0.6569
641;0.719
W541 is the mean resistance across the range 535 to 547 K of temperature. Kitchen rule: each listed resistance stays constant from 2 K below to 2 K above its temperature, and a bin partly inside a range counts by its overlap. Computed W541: 0.678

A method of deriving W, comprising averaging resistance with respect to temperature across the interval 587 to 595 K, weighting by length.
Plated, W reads 1.03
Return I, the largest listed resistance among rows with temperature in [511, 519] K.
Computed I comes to 0.9667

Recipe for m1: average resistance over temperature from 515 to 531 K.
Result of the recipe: 0.789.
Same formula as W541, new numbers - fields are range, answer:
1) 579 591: 1.03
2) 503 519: 0.994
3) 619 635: 0.766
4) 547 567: 1.09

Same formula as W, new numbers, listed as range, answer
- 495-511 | 1.05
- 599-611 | 0.965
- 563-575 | 1.07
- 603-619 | 0.93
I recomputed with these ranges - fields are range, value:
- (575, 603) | 1.062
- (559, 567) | 1.055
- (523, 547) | 0.7892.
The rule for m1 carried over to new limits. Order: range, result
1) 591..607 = 0.993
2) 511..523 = 0.913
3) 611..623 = 0.88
